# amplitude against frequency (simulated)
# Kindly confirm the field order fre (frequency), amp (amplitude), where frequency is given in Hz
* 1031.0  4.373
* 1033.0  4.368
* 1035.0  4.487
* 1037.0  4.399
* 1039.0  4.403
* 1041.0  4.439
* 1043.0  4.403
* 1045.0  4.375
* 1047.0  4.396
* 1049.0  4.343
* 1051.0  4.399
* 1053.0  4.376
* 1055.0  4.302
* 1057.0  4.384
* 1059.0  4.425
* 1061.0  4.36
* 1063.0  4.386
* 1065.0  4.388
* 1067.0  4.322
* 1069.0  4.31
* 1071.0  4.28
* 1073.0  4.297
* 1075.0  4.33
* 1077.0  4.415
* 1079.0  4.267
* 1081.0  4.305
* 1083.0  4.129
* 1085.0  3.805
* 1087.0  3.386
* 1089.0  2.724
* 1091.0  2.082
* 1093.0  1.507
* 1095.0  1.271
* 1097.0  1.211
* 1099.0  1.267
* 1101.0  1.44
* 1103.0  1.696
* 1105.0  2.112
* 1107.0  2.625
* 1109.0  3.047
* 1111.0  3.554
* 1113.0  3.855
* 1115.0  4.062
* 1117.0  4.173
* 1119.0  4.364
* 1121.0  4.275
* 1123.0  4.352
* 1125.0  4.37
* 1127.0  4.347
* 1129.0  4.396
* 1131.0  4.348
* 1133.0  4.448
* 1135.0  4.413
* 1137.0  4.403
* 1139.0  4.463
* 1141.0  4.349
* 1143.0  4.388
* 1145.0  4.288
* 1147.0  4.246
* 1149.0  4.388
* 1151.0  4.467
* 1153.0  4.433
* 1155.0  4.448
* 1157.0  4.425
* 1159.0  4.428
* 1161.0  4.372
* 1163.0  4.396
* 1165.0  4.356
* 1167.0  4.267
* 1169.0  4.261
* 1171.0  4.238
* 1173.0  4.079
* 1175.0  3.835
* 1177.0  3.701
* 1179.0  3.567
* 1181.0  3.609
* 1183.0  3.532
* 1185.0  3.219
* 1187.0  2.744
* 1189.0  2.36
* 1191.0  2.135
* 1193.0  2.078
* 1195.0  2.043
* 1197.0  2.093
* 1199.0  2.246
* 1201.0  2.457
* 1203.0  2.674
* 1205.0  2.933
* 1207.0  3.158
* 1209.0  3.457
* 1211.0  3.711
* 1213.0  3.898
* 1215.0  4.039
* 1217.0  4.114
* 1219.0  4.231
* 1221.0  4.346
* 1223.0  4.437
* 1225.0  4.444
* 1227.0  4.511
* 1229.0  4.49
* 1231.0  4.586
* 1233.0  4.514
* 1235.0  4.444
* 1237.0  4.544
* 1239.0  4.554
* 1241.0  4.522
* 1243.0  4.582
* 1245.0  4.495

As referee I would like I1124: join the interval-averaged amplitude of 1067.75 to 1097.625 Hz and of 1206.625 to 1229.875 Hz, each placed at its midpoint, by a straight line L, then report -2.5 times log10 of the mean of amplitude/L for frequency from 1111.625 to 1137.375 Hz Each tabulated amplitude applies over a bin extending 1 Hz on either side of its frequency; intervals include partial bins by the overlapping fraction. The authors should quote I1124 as -0.186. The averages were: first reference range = 3.39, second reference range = 4.09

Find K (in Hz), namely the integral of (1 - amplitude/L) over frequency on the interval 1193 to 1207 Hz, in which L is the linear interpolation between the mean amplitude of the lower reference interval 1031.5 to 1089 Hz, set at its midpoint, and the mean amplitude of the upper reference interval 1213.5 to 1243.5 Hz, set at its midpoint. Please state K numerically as 6.2 Hz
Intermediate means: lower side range 4.28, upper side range 4.41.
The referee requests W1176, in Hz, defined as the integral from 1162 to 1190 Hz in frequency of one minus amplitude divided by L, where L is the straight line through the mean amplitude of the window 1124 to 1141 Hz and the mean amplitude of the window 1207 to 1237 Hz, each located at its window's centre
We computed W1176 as 3.8 Hz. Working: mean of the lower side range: 4.4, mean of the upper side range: 4.2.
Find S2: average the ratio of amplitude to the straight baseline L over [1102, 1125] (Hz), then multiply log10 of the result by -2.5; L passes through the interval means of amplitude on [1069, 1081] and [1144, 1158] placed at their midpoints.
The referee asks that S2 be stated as 0.24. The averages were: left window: 4.32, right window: 4.38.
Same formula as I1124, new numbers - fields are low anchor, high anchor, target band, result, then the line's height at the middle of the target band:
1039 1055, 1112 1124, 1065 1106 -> 0.355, 4.27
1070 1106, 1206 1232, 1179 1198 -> 0.379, 3.83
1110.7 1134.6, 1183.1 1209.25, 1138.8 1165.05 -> -0.223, 3.58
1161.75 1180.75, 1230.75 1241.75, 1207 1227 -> 0.087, 4.39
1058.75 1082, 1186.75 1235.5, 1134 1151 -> -0.130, 3.88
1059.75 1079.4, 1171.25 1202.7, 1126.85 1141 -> -0.227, 3.57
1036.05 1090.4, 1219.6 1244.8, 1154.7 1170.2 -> 0.004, 4.38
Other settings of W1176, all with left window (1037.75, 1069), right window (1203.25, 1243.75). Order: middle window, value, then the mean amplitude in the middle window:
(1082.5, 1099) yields 7.4 Hz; 2.39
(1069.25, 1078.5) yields 0.1 Hz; 4.33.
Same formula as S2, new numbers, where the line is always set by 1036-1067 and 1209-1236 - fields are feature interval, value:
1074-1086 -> 0.04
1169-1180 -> 0.10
